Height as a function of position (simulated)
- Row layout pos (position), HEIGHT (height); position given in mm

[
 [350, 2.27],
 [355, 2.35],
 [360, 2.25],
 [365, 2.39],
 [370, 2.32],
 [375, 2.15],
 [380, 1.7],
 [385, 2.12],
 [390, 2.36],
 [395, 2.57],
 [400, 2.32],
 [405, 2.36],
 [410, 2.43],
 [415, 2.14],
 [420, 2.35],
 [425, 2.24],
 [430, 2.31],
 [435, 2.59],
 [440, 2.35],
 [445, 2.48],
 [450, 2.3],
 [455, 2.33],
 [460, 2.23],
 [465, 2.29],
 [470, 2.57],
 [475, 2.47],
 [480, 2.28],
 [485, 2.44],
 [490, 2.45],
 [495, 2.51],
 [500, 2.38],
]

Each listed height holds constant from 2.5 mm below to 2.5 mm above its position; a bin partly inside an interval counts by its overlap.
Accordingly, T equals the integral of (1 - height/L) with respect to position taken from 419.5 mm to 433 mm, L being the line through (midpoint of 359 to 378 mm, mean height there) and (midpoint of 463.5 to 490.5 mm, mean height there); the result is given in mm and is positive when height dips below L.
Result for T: 0.2 mm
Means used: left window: 2.26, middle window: 2.3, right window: 2.42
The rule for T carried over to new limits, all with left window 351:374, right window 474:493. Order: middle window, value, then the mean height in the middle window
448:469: 0.7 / 2.31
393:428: 0.1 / 2.34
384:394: 0.1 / 2.31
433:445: -0.5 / 2.47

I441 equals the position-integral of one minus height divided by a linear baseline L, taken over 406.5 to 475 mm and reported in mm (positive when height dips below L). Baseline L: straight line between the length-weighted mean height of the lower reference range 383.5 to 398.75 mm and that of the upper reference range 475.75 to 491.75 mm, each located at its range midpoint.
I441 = 0.6 mm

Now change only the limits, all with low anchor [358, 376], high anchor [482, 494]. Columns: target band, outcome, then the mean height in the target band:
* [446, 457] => 0.3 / 2.34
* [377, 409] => 1.1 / 2.25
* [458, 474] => 0.3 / 2.38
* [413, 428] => 0.7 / 2.25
